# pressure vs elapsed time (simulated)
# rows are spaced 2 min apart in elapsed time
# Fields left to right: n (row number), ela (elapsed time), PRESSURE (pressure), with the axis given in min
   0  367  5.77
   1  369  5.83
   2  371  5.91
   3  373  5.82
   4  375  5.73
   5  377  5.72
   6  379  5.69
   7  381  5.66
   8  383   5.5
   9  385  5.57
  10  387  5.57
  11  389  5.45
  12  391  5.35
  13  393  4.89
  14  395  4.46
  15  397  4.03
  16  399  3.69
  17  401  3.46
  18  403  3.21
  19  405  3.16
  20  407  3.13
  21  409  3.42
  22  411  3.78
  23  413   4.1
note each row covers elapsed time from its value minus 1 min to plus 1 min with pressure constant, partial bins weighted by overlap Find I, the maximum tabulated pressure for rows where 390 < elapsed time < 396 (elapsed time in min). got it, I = 5.35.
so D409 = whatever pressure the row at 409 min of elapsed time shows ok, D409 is 3.42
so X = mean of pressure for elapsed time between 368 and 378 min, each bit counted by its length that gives 5.8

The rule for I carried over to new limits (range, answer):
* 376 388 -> 5.72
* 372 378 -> 5.82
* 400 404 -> 3.46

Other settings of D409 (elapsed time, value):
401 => 3.46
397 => 4.03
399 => 3.69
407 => 3.13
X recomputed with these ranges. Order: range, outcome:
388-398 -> 4.84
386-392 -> 5.46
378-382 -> 5.68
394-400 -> 4.06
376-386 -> 5.63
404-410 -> 3.24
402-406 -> 3.19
